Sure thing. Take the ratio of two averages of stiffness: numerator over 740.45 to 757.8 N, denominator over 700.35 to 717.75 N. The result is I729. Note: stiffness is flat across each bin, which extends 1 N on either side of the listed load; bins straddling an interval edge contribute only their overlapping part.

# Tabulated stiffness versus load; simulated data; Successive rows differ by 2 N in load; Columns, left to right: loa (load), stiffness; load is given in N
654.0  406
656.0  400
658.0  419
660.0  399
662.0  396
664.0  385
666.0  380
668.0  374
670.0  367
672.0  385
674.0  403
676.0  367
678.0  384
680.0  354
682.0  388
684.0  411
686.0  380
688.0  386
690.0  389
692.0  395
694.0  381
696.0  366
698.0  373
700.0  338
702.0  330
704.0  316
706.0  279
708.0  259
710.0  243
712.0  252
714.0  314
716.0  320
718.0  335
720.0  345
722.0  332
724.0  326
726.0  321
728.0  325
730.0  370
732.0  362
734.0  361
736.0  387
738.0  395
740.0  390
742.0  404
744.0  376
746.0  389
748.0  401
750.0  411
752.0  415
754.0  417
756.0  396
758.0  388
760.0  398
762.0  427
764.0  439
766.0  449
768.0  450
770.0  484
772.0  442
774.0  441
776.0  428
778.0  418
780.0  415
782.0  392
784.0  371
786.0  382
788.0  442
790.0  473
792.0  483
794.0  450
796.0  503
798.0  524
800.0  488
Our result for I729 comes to 1.4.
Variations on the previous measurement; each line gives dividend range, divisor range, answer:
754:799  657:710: 1.19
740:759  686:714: 1.20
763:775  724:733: 1.32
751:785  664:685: 1.11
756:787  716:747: 1.17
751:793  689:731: 1.30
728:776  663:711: 1.13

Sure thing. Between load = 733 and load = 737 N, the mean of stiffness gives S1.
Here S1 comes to 374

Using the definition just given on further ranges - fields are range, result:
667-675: 382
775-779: 423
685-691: 385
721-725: 329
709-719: 293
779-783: 404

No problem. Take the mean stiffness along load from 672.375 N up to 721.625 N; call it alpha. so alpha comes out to 346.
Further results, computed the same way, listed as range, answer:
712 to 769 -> 378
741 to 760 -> 400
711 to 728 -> 319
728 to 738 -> 368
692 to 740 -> 334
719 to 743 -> 360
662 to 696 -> 383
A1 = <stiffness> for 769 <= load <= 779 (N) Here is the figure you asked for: 443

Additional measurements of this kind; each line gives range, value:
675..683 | 373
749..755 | 414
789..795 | 469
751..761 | 403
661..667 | 387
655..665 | 400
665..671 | 374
